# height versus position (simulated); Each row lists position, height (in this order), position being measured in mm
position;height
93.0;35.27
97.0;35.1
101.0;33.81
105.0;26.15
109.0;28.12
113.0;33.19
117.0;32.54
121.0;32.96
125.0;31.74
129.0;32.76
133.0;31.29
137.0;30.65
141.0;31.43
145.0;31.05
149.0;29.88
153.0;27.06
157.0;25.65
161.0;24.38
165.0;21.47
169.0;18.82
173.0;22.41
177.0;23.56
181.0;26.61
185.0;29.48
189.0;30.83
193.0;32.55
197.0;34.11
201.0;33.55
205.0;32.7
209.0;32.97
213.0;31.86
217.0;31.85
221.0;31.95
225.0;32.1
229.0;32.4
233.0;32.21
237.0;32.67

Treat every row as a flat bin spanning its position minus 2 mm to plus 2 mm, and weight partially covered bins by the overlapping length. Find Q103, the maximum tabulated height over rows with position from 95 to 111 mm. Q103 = 35.1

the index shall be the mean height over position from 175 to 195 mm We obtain 28.6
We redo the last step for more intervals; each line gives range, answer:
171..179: 23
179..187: 28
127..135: 32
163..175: 20.9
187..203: 32.8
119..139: 31.9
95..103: 34.5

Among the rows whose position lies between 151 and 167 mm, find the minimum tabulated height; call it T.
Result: 21.47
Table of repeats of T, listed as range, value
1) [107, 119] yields 28.12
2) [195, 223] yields 31.85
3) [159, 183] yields 18.82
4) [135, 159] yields 25.65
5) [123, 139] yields 30.65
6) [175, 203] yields 23.56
